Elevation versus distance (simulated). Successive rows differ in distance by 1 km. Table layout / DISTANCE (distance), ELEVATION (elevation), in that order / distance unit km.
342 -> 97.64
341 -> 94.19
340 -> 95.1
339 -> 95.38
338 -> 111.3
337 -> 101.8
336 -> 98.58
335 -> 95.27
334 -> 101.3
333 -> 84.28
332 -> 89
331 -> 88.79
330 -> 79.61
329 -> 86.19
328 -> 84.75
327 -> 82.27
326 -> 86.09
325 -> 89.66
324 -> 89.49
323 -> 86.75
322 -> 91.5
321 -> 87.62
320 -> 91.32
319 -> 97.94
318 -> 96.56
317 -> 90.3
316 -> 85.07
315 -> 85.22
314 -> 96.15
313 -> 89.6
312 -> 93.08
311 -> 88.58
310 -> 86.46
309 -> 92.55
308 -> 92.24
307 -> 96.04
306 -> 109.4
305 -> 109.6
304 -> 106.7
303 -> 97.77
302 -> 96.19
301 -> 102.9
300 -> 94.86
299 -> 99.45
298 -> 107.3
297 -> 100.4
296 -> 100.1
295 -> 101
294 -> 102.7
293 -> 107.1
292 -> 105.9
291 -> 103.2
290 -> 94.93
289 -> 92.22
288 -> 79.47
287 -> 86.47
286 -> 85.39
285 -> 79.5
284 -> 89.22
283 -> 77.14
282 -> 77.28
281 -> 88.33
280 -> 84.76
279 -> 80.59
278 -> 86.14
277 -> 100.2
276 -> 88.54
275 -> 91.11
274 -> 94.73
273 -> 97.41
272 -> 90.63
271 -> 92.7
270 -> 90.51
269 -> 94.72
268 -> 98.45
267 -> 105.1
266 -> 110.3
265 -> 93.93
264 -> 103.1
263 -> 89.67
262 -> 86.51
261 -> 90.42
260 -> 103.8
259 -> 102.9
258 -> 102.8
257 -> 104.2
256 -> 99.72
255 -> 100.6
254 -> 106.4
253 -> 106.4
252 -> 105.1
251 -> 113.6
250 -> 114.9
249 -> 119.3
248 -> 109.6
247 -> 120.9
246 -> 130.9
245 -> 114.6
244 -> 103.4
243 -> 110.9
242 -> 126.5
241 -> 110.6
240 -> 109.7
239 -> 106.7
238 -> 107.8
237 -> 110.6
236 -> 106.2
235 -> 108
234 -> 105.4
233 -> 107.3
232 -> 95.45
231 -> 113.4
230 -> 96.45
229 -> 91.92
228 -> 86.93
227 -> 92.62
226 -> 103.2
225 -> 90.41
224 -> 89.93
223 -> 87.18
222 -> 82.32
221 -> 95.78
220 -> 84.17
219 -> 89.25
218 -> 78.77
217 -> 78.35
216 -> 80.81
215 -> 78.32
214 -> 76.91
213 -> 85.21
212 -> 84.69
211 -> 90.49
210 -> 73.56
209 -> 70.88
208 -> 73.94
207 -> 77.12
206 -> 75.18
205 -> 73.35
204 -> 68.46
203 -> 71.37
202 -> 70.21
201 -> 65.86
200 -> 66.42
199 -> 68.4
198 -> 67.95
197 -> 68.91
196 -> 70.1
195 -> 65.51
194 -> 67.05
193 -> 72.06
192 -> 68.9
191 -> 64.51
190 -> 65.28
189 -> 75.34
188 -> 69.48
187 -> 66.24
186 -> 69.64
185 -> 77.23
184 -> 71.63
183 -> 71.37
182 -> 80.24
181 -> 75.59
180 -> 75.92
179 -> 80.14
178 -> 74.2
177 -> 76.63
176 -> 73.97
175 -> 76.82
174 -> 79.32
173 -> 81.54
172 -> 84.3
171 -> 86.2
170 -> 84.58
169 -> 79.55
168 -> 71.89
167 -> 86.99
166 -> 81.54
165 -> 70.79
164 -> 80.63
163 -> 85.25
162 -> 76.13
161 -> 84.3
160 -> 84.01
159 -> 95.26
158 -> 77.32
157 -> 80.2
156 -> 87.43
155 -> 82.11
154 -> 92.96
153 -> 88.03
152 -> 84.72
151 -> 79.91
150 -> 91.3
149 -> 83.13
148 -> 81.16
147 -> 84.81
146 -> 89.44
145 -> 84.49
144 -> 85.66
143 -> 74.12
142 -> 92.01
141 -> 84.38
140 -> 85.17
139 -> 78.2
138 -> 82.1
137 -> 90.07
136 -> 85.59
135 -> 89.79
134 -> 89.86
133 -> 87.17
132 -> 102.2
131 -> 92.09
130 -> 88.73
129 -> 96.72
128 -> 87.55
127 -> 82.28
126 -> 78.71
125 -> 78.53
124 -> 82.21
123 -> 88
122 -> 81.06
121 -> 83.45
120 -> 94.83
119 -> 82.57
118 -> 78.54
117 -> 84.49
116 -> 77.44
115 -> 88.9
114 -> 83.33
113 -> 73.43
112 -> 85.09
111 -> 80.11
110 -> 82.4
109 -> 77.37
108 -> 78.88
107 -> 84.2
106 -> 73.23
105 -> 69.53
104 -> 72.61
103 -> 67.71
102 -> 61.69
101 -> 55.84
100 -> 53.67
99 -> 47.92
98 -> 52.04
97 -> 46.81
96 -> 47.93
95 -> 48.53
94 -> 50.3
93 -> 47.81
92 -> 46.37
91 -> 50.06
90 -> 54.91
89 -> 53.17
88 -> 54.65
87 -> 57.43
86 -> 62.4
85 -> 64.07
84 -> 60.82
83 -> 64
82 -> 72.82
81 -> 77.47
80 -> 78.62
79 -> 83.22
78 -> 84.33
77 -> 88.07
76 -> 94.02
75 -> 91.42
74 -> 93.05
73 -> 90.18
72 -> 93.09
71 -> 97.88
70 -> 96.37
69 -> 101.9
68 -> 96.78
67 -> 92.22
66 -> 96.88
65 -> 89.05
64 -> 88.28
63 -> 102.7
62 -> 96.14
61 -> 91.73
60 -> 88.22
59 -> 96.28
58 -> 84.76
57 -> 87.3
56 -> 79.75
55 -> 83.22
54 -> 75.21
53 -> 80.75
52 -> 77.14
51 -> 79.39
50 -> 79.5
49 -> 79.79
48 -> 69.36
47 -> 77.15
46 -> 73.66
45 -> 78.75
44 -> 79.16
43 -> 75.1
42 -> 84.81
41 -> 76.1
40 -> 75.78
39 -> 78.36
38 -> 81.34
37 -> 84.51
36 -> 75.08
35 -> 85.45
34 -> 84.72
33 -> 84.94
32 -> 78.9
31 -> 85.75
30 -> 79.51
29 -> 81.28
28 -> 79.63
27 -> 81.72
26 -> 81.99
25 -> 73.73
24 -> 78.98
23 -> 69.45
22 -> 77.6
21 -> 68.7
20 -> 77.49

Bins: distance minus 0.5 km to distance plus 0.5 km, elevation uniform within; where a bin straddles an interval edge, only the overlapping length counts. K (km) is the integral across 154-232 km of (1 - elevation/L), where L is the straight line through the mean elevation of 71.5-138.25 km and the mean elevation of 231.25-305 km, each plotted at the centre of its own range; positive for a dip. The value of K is 8.3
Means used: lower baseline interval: 75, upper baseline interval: 100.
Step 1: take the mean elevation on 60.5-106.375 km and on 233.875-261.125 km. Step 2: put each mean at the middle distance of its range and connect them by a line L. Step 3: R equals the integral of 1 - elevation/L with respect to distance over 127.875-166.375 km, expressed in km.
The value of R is 0.6 km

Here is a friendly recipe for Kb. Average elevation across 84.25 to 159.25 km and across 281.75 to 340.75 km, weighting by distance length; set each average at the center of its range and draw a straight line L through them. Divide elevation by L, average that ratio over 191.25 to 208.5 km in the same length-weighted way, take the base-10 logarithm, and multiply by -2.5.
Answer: 0.19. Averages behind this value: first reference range 76.4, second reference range 93.5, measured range 70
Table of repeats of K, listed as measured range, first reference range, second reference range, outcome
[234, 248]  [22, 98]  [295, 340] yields -3.6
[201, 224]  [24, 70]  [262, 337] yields 2.7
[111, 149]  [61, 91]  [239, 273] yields 1.5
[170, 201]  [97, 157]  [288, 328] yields 4.5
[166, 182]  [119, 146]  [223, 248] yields 2.5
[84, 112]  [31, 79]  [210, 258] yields 8.7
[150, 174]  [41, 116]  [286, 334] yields -0.2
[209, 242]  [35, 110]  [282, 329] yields -2.4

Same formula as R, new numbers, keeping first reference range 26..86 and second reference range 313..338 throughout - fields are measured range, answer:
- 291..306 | -2.11 km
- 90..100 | 4.17 km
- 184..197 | 2.63 km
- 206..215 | 0.89 km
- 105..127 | 0.90 km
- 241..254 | -3.77 km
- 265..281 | -0.78 km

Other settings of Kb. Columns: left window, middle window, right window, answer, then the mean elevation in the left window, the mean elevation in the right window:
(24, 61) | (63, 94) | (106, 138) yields 0.07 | 80.6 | 84.8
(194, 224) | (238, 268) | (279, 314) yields -0.24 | 76.6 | 94.5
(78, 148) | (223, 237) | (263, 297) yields -0.13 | 74.8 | 93.2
